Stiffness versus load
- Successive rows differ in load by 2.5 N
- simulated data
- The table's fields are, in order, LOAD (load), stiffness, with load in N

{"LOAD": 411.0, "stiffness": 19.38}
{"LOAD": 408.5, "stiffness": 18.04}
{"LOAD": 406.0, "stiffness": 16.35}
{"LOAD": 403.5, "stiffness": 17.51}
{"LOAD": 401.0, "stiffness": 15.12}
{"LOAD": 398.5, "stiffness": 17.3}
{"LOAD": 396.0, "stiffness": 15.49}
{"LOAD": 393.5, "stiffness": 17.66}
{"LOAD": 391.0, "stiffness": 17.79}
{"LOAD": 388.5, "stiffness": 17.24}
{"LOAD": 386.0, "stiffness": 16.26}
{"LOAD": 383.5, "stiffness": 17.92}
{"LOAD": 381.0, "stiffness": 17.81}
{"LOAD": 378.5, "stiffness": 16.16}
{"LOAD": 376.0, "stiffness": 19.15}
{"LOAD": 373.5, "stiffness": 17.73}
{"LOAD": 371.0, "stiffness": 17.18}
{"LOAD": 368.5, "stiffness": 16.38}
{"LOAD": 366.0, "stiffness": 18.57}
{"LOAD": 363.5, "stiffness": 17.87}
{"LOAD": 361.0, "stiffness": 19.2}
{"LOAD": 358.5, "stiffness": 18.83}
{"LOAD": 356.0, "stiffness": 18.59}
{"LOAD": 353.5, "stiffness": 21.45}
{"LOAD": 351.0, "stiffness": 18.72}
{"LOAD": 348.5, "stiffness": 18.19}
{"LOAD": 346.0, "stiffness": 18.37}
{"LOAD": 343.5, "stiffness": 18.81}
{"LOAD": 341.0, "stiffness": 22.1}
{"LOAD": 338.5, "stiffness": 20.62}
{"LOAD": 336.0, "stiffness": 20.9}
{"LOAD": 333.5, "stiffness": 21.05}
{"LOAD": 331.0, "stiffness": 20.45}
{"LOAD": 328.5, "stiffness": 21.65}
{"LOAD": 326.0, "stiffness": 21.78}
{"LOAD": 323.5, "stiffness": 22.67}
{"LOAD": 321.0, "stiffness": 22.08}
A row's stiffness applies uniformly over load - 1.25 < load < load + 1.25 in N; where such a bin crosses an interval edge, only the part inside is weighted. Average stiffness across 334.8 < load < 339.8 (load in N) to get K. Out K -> 20.8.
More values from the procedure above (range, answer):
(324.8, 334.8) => 21.2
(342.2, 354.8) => 19.1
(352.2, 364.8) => 19.2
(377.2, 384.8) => 17.3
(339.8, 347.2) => 19.8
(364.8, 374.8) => 17.5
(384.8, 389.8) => 16.8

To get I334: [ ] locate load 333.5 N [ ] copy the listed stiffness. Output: 21.05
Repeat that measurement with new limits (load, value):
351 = 18.72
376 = 19.15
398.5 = 17.3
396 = 15.49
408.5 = 18.04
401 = 15.12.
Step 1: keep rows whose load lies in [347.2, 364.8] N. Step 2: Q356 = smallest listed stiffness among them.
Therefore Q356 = 17.87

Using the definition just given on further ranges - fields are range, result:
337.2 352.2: 18.19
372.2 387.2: 16.16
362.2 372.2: 16.38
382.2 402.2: 15.12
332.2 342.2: 20.62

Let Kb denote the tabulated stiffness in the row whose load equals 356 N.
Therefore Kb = 18.59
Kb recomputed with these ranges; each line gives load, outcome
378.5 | 16.16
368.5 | 16.38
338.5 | 20.62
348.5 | 18.19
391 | 17.79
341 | 22.1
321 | 22.08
